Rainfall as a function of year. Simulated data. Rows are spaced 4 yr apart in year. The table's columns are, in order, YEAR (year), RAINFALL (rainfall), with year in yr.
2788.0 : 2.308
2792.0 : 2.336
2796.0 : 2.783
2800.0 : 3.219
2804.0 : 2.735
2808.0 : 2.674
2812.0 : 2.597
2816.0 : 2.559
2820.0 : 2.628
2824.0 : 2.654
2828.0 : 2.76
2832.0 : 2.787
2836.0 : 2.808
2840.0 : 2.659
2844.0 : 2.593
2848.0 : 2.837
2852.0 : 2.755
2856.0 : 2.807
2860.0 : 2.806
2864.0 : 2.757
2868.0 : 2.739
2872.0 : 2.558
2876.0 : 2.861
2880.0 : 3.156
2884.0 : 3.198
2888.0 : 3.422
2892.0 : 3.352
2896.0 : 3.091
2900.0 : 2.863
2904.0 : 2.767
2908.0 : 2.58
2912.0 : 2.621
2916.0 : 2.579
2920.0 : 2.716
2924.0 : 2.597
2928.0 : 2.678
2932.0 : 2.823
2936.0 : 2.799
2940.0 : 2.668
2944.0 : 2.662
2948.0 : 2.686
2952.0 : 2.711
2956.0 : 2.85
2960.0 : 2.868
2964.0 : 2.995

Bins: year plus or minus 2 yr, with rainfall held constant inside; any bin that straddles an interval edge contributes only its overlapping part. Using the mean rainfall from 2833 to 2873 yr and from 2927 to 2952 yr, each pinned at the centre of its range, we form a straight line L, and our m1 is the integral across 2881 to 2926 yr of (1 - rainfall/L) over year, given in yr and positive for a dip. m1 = -2.77 yr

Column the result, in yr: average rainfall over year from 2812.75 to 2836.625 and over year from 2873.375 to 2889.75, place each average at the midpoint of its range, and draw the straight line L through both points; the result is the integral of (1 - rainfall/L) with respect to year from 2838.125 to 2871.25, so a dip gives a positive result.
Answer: 2.1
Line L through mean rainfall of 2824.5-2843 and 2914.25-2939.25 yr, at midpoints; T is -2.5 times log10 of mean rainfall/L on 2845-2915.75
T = -0.063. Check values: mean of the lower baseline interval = 2.74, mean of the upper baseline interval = 2.7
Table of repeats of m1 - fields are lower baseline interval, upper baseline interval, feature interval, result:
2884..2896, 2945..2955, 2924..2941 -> 0.9 yr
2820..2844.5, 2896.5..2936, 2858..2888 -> -2.1 yr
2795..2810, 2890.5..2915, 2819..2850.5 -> 1.5 yr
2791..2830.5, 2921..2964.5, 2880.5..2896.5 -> -3.2 yr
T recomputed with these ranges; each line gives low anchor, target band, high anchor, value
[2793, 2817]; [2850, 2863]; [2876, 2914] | 0.041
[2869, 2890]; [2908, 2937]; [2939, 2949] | 0.044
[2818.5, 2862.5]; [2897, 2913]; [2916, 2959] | -0.006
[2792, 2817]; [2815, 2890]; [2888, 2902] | 0.055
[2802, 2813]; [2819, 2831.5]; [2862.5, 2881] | 0.005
